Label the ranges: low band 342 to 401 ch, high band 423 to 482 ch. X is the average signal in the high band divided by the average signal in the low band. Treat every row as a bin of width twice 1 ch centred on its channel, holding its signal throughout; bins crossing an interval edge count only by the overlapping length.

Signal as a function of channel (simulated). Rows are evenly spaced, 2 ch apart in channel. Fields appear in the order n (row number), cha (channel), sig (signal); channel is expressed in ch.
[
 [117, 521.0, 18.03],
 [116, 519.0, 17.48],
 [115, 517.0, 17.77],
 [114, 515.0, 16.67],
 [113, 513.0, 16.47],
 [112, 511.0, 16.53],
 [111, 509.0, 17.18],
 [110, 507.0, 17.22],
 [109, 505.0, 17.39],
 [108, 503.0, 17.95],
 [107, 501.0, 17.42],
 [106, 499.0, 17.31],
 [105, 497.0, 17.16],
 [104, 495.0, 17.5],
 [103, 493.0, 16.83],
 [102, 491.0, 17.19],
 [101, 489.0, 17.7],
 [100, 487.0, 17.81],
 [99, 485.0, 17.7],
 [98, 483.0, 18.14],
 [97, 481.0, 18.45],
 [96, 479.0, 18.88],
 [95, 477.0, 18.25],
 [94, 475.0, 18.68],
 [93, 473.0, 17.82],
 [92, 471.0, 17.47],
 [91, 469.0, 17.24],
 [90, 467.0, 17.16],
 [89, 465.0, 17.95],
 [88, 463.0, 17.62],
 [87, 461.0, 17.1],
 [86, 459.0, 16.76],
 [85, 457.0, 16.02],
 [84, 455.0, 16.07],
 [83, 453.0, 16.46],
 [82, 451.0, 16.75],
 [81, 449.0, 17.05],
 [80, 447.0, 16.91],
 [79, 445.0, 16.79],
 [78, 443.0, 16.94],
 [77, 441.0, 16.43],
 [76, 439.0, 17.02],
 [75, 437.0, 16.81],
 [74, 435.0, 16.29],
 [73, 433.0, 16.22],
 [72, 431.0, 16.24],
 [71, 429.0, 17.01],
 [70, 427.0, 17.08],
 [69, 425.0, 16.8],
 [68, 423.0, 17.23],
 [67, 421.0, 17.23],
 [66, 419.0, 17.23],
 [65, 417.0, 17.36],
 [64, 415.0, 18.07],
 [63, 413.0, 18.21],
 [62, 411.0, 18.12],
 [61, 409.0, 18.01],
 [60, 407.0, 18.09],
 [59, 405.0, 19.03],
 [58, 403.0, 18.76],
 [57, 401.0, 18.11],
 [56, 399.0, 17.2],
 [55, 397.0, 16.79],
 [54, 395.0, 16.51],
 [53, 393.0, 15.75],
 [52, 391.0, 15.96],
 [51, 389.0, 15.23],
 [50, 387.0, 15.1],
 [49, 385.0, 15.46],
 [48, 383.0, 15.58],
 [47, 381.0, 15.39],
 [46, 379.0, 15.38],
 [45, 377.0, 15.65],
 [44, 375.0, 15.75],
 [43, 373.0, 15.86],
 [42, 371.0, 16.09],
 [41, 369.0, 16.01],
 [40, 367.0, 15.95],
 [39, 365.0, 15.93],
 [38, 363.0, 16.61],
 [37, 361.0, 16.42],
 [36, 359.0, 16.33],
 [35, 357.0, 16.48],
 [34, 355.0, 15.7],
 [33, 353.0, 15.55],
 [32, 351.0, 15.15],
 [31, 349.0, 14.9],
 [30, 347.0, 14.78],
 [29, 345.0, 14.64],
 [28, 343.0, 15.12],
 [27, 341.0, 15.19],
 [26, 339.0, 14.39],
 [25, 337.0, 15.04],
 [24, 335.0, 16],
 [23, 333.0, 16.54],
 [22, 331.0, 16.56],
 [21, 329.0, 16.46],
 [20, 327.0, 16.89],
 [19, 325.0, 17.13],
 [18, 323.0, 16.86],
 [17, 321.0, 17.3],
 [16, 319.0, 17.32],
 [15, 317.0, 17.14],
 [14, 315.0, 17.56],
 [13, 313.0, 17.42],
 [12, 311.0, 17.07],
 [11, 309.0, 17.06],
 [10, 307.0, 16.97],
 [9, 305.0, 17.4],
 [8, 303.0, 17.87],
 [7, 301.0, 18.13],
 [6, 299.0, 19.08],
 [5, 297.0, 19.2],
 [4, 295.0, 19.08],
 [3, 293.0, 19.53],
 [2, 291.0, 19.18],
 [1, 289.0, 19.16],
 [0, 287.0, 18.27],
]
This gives 1.1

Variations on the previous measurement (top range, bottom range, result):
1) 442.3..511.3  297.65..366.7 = 1.06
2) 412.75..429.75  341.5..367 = 1.11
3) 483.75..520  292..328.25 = 0.98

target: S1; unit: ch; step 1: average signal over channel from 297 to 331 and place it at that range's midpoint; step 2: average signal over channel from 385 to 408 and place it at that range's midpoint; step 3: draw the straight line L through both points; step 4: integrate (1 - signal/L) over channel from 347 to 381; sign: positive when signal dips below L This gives 2.5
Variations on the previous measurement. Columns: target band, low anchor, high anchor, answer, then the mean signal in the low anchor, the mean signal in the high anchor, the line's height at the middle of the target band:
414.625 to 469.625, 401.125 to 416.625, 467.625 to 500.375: 3.5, 18.3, 17.7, 18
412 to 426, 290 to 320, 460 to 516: 0.2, 18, 17.5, 17.7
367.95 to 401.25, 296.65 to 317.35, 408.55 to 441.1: 2.7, 17.7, 17.1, 17.3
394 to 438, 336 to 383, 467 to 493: -1.9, 15.6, 17.9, 16.7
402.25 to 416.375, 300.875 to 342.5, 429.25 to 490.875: -1.0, 16.7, 17.2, 17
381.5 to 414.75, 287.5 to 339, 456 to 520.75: 0.9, 17.5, 17.5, 17.5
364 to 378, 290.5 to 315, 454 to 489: 1.6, 18.1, 17.6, 17.9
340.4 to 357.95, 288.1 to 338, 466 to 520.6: 2.2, 17.5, 17.5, 17.5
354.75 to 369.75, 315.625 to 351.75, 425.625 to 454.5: 0.0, 16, 16.7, 16.2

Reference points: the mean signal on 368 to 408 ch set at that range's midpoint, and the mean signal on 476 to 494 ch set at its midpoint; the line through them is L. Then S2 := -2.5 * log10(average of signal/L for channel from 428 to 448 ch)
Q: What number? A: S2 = 0.03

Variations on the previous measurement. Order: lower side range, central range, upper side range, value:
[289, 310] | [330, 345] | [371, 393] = 0.11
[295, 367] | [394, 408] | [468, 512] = -0.05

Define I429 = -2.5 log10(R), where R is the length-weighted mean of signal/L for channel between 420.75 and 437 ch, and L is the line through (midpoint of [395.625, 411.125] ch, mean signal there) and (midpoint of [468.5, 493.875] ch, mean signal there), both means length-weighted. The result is 0.075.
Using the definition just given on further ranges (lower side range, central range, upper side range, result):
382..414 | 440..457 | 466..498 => 0.05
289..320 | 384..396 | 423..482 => 0.12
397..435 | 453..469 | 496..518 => 0.03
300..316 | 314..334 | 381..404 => 0.02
